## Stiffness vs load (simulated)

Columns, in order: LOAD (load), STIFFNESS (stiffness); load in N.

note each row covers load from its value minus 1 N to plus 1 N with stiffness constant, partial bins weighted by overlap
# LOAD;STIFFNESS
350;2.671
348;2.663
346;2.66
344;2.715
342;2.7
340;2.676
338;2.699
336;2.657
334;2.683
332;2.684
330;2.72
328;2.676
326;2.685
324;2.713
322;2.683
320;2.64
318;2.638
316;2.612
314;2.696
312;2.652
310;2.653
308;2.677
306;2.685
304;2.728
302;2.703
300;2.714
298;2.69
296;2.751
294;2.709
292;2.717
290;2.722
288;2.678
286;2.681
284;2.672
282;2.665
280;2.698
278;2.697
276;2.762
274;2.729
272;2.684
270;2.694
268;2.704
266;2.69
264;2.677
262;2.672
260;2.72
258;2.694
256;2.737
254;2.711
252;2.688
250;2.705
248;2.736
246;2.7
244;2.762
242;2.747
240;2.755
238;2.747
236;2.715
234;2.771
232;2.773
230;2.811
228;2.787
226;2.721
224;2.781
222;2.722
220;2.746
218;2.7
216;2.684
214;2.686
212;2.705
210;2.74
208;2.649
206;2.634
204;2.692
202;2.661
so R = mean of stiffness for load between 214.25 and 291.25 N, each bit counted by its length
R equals 2.72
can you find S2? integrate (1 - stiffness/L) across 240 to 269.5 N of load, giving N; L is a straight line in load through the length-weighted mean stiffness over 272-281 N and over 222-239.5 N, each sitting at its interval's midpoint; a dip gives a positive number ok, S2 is 0.3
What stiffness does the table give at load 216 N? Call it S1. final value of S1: 2.684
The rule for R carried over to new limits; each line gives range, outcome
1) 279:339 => 2.69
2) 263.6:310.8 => 2.7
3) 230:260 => 2.73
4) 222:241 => 2.76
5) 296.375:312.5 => 2.69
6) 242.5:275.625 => 2.71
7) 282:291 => 2.69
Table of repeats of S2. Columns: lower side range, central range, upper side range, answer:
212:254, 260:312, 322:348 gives 0.3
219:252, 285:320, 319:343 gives 0.2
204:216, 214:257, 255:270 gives -0.7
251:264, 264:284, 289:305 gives 0.1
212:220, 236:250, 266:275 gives -0.2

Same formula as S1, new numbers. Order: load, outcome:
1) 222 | 2.722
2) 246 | 2.7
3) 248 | 2.736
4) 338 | 2.699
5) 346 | 2.66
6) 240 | 2.755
